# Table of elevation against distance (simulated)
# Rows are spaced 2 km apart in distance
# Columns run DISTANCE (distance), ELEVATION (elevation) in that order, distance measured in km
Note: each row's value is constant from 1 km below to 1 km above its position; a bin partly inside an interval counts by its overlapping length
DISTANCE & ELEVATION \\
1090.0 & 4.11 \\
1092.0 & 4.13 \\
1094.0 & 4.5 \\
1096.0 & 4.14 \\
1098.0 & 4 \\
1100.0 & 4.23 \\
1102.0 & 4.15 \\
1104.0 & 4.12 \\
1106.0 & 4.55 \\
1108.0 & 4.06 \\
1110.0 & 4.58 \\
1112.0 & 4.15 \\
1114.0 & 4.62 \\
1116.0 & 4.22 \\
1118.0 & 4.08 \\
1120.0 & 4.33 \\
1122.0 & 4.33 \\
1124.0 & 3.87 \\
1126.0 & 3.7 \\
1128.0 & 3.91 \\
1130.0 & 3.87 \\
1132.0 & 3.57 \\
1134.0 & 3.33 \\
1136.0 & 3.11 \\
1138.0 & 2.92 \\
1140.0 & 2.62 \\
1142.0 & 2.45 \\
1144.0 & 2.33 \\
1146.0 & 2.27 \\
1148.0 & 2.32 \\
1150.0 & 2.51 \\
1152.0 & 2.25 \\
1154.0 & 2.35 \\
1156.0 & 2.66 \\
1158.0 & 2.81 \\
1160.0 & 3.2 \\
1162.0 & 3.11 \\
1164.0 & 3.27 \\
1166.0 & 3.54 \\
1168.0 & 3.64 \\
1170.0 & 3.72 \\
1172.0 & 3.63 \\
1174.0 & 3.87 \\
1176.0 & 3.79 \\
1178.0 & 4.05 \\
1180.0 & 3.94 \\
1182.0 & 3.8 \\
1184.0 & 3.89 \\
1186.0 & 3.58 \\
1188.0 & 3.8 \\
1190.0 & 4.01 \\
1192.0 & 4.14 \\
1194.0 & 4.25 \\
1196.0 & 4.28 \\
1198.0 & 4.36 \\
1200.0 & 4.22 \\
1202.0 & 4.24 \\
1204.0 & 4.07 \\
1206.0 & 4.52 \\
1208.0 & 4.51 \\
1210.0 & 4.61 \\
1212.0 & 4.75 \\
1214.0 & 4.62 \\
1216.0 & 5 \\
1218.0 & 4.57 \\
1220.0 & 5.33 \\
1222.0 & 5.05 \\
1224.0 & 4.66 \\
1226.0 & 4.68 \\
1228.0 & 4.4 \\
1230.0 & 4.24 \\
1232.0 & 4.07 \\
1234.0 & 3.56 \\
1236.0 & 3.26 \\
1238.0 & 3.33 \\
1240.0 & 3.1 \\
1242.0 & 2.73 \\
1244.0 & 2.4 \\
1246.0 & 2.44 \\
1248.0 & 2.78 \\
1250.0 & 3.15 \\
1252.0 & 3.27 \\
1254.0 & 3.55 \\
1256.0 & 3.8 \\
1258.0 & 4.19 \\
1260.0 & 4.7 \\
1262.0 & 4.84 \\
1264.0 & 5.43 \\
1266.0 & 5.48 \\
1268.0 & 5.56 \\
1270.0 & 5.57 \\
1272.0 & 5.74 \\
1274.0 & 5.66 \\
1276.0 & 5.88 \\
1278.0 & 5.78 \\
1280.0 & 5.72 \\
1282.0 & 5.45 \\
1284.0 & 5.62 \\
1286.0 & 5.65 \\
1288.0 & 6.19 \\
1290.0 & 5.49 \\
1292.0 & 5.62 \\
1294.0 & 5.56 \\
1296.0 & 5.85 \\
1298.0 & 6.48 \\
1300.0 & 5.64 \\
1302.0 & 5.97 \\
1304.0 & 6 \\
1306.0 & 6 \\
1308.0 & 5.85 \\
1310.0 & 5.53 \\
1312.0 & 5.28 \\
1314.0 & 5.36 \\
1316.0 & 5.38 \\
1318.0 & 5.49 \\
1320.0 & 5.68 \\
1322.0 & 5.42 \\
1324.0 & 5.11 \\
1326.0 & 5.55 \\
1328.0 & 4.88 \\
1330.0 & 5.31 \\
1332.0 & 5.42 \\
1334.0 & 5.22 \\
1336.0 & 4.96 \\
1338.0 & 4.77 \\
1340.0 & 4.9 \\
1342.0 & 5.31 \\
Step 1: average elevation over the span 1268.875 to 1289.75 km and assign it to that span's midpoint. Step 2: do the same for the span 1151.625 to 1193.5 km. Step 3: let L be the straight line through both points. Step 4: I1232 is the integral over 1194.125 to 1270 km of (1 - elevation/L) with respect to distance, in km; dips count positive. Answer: 8.2 km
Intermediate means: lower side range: 3.51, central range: 4.18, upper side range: 5.72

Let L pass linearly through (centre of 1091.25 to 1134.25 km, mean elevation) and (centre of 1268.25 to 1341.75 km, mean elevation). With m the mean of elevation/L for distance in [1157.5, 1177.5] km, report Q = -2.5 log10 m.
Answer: 0.28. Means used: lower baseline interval 4.12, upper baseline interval 5.55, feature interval 3.49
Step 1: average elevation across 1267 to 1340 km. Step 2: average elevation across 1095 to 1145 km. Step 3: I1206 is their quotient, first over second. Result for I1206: 1.46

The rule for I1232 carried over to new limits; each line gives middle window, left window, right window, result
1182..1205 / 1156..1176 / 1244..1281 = -2.0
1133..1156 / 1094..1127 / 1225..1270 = 8.6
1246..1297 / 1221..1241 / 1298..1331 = -2.2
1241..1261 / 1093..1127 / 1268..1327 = 7.6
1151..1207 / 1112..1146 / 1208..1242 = 3.9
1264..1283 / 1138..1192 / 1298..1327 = -2.5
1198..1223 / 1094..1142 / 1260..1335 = 0.8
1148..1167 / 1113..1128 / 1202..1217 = 6.6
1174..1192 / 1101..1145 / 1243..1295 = 1.4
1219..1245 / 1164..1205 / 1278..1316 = 4.2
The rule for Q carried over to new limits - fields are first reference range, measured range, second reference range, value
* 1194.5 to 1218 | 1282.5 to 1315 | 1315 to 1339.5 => -0.14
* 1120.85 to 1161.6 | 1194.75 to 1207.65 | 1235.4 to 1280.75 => -0.17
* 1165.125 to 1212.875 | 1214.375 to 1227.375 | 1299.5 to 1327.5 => -0.10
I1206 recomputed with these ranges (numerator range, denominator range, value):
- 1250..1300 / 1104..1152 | 1.49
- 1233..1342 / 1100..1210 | 1.35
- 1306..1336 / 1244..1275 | 1.24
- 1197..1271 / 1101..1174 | 1.21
